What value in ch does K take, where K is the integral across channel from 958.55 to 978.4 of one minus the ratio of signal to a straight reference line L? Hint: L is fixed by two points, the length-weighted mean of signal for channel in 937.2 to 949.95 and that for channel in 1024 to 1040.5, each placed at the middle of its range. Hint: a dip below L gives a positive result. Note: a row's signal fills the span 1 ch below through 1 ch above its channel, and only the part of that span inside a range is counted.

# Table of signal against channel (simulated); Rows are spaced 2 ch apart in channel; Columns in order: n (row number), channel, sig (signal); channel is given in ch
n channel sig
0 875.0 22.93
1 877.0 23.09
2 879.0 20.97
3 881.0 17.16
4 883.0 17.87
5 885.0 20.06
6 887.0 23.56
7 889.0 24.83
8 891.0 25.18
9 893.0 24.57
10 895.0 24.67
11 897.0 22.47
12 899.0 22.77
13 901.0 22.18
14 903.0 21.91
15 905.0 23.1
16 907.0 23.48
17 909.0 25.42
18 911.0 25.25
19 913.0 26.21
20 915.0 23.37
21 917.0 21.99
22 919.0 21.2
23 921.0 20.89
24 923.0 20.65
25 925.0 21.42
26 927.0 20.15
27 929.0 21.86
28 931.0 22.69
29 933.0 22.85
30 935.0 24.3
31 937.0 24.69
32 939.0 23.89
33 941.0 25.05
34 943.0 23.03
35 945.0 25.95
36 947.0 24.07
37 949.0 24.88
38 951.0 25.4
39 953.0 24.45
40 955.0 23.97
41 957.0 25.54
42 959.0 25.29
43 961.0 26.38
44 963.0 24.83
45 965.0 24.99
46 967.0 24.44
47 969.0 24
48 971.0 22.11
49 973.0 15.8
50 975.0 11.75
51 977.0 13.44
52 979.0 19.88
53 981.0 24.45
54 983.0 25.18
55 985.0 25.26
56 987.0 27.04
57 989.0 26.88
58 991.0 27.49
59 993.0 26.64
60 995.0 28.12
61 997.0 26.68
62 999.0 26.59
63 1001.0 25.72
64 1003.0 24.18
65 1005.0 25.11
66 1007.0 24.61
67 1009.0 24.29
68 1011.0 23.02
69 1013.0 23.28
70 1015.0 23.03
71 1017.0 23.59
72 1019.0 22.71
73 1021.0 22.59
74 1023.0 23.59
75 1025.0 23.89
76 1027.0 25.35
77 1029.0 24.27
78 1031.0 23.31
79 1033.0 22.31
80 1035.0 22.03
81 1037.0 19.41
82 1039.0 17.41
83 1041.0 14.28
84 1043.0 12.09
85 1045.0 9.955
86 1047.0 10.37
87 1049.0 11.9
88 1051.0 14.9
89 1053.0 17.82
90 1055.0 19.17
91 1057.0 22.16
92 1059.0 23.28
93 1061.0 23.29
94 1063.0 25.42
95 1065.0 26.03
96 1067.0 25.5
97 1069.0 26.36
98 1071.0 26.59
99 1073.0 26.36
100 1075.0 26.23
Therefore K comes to 2.2 ch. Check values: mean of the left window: 24.5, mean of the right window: 22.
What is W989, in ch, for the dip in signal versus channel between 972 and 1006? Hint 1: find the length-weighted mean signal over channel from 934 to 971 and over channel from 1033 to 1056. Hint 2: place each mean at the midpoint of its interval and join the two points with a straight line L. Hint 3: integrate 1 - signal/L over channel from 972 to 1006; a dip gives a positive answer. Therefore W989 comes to -4.3 ch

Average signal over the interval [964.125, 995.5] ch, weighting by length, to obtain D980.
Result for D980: 22.9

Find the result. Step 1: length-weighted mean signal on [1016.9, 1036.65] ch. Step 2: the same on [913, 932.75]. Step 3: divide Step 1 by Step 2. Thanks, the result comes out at 1.1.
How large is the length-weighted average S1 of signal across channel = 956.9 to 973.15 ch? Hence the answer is 24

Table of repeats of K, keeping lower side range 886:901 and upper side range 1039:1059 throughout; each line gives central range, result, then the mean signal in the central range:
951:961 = -2.3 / 25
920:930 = 0.5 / 21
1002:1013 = -4.1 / 24.2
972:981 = 1.4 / 16.2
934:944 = -1.3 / 24.2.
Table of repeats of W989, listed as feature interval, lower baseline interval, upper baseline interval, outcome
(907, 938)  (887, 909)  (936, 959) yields 1.6 ch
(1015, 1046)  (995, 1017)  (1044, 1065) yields 1.6 ch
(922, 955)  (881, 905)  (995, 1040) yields -0.8 ch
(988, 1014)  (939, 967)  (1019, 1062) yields -4.5 ch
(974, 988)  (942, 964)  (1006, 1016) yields 1.9 ch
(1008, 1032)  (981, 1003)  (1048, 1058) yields -1.6 ch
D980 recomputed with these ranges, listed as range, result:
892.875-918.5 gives 23.6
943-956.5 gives 24.7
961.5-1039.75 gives 23.4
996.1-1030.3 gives 24.2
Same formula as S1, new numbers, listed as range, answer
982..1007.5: 26.1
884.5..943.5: 23.1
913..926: 21.9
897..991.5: 23.2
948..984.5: 22.6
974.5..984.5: 19.6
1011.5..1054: 19.5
